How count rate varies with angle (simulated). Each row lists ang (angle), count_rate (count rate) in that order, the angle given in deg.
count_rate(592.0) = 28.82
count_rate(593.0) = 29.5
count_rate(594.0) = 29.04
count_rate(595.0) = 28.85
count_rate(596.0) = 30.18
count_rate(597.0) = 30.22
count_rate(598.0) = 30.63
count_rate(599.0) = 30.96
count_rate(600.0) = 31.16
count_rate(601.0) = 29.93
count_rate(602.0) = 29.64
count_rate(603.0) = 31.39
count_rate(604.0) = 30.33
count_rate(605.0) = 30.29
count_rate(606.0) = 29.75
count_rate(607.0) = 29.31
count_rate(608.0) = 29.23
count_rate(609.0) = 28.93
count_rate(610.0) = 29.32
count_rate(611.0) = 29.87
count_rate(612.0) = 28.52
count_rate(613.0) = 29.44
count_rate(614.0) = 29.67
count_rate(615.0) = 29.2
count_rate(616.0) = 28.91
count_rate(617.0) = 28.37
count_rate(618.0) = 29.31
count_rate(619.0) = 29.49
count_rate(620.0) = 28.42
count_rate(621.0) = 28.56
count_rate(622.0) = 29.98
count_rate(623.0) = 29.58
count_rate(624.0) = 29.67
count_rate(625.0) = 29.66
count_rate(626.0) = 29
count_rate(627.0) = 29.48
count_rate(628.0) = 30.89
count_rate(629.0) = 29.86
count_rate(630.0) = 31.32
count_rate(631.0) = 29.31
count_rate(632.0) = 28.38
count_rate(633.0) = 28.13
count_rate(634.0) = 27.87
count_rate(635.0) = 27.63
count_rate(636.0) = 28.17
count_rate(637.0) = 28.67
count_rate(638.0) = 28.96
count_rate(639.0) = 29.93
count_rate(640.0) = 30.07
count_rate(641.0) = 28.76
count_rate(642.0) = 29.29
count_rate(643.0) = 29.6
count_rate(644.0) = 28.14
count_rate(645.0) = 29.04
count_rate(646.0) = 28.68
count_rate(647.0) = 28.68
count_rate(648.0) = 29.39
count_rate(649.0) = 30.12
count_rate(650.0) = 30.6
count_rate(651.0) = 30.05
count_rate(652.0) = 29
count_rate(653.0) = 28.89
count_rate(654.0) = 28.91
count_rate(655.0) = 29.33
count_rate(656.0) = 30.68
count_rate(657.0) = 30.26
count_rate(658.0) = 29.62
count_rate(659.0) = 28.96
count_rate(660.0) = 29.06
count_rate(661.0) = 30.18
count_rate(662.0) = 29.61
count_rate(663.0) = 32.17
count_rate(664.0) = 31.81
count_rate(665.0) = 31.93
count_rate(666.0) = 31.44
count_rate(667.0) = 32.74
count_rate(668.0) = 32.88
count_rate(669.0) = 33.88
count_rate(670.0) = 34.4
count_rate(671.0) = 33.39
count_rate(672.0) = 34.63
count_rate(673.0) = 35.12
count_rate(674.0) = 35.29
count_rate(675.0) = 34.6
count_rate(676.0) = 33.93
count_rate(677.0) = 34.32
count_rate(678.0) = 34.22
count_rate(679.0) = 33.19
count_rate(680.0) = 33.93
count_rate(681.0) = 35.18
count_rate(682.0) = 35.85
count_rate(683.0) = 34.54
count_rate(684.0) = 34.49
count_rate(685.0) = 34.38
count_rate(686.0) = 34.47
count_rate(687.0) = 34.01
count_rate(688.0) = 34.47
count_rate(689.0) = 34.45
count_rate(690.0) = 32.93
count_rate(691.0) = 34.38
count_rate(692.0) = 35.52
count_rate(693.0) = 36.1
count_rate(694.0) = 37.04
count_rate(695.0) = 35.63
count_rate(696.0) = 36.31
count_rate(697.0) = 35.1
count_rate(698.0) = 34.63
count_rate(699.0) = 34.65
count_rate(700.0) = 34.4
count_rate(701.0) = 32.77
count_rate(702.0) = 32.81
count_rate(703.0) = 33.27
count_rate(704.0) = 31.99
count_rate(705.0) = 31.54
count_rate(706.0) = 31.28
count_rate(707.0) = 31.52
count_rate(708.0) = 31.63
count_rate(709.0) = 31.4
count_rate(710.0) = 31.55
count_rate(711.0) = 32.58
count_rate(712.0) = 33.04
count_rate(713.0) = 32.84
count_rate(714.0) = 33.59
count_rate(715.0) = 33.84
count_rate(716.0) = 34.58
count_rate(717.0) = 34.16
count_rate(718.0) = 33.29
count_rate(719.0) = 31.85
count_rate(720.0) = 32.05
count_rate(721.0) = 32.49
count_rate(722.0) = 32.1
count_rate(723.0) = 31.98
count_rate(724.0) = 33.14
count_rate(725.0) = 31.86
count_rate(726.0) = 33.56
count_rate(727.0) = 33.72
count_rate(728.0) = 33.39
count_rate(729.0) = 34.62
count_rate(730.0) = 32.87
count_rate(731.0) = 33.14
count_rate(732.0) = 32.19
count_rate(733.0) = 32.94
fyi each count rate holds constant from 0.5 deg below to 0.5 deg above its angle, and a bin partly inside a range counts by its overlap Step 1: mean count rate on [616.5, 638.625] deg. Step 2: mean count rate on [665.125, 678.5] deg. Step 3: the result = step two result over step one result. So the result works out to 1.16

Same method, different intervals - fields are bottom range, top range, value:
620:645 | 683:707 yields 1.17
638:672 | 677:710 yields 1.12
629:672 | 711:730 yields 1.10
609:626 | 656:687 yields 1.13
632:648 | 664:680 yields 1.17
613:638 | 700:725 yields 1.12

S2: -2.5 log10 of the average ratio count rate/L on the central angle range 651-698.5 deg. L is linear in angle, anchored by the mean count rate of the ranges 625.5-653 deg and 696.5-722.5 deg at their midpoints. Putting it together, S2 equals -0.07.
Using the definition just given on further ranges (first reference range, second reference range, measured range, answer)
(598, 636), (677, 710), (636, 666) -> 0.064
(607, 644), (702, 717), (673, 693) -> -0.099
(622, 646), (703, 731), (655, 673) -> -0.041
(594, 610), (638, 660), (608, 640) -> 0.020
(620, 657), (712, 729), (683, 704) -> -0.089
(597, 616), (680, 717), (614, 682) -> 0.039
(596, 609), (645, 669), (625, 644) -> 0.039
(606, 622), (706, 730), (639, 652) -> 0.032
